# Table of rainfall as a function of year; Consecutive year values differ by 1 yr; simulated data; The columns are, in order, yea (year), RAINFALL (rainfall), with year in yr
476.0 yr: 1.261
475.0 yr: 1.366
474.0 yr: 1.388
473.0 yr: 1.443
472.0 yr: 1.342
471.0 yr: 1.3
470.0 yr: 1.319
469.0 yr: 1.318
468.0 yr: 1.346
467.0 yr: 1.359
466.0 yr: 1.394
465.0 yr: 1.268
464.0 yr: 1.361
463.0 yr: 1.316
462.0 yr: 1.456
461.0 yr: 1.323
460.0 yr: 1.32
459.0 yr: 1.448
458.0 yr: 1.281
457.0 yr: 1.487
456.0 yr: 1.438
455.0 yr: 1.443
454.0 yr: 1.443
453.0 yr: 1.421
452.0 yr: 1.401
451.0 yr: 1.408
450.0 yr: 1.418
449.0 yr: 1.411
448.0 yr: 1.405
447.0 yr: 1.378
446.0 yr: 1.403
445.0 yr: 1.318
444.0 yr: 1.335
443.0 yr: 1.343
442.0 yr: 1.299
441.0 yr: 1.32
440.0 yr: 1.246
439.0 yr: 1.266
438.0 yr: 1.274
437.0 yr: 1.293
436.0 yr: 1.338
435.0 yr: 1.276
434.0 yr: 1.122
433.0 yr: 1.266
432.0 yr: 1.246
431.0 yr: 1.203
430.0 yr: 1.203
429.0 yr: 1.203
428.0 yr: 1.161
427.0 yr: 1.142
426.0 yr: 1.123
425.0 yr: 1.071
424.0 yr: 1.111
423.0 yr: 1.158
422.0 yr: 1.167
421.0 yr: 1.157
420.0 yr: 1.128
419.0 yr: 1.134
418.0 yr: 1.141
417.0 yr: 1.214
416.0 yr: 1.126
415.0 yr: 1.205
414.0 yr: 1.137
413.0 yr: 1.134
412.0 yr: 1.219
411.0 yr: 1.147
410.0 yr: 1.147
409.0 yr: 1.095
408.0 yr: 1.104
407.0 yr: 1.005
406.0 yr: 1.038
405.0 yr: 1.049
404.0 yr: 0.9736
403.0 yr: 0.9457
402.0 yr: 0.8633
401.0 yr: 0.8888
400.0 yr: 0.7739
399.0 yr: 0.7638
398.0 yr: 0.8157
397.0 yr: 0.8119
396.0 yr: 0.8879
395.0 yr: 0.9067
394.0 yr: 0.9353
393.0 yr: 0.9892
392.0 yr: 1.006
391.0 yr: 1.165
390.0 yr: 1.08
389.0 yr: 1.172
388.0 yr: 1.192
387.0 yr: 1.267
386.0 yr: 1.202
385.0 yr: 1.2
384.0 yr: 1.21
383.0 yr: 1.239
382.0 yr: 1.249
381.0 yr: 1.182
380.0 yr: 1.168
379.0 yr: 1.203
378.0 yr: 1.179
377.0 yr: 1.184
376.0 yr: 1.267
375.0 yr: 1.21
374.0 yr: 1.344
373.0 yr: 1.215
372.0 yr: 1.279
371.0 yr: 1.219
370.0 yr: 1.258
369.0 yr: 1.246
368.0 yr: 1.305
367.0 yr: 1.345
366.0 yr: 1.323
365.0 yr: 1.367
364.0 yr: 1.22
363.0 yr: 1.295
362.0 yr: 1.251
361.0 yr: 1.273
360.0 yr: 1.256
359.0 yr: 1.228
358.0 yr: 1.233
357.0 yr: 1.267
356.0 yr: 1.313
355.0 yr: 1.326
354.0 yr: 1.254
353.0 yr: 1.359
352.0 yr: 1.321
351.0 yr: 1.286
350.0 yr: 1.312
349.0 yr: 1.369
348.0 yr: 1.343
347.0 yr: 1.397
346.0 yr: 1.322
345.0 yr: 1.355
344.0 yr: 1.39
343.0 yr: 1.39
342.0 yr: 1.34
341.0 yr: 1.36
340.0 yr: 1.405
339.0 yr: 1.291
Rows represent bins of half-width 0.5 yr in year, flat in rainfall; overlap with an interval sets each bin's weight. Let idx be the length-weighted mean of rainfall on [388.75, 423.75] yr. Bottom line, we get 1.04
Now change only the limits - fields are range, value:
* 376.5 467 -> 1.19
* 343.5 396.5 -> 1.23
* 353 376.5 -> 1.28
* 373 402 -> 1.09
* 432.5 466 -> 1.35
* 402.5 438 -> 1.15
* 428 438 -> 1.24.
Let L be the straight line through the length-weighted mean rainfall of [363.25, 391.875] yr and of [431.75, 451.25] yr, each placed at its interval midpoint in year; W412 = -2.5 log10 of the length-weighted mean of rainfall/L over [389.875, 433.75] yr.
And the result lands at 0.194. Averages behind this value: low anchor 1.23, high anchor 1.32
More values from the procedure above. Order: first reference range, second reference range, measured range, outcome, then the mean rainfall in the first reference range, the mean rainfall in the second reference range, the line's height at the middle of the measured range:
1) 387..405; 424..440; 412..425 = -0.03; 0.963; 1.21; 1.12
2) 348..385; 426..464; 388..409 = 0.31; 1.27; 1.32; 1.29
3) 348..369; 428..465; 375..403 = 0.22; 1.3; 1.33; 1.31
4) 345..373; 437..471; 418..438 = 0.14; 1.29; 1.36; 1.34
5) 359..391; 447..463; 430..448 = 0.07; 1.24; 1.4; 1.37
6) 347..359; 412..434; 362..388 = 0.01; 1.31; 1.16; 1.26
